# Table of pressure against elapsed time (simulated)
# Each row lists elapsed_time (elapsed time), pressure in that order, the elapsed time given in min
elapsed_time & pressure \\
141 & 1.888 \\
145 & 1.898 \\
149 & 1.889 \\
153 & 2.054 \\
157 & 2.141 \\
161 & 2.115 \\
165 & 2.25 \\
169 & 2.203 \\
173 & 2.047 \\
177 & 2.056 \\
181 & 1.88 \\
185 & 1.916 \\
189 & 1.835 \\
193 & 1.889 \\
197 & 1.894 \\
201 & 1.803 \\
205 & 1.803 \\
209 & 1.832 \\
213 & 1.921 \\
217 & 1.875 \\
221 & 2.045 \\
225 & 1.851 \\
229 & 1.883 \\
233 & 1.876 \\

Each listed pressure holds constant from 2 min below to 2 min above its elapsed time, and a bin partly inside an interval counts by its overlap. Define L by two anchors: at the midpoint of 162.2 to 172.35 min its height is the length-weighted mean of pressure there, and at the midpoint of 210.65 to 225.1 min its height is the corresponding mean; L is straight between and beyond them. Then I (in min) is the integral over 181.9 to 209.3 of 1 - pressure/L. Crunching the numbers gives 2.6 min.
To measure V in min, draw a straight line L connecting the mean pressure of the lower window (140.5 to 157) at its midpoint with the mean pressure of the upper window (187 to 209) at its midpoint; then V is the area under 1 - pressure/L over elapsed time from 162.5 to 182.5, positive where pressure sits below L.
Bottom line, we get -2.0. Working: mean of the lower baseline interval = 1.96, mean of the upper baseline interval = 1.84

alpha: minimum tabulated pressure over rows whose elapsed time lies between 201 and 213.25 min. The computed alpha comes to 1.803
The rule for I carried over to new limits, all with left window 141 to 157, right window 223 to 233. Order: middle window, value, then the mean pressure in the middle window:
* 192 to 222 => 0.3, 1.88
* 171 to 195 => -0.2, 1.94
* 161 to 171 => -1.3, 2.2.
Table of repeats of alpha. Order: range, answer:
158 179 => 2.047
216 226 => 1.851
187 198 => 1.835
